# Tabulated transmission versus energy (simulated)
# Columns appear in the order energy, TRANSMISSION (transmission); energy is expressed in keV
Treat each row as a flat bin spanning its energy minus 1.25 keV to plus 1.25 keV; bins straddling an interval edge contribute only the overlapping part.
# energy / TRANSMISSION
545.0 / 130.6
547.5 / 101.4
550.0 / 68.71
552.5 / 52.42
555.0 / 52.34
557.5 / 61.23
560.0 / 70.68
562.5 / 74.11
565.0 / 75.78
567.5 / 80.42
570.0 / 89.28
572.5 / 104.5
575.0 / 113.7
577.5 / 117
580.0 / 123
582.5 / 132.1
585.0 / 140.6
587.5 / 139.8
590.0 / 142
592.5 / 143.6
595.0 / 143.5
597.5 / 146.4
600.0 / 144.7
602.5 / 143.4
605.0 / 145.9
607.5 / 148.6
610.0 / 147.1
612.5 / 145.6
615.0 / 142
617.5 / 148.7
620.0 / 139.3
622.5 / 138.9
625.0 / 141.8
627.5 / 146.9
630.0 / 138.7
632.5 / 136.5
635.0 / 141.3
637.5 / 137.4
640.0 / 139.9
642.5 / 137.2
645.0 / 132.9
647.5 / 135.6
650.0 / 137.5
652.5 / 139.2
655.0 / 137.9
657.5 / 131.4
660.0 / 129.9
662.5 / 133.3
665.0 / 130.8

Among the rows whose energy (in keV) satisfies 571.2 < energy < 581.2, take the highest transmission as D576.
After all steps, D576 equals 123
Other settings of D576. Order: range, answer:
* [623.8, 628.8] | 146.9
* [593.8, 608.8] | 148.6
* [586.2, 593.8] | 143.6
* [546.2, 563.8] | 101.4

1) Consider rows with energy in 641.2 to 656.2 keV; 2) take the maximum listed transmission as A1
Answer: 139.2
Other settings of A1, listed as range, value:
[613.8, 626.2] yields 148.7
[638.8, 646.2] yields 139.9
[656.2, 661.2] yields 131.4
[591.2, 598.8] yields 146.4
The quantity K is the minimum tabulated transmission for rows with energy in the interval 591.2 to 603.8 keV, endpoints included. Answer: 143.4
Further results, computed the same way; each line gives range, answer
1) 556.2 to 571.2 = 61.23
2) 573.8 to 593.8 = 113.7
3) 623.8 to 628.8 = 141.8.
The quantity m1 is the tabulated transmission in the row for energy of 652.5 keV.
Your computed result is 139.2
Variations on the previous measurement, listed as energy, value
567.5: 80.42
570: 89.28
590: 142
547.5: 101.4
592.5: 143.6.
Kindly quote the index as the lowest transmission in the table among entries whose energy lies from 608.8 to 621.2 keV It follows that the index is 139.3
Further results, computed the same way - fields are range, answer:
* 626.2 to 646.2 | 132.9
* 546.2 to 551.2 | 68.71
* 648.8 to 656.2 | 137.5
